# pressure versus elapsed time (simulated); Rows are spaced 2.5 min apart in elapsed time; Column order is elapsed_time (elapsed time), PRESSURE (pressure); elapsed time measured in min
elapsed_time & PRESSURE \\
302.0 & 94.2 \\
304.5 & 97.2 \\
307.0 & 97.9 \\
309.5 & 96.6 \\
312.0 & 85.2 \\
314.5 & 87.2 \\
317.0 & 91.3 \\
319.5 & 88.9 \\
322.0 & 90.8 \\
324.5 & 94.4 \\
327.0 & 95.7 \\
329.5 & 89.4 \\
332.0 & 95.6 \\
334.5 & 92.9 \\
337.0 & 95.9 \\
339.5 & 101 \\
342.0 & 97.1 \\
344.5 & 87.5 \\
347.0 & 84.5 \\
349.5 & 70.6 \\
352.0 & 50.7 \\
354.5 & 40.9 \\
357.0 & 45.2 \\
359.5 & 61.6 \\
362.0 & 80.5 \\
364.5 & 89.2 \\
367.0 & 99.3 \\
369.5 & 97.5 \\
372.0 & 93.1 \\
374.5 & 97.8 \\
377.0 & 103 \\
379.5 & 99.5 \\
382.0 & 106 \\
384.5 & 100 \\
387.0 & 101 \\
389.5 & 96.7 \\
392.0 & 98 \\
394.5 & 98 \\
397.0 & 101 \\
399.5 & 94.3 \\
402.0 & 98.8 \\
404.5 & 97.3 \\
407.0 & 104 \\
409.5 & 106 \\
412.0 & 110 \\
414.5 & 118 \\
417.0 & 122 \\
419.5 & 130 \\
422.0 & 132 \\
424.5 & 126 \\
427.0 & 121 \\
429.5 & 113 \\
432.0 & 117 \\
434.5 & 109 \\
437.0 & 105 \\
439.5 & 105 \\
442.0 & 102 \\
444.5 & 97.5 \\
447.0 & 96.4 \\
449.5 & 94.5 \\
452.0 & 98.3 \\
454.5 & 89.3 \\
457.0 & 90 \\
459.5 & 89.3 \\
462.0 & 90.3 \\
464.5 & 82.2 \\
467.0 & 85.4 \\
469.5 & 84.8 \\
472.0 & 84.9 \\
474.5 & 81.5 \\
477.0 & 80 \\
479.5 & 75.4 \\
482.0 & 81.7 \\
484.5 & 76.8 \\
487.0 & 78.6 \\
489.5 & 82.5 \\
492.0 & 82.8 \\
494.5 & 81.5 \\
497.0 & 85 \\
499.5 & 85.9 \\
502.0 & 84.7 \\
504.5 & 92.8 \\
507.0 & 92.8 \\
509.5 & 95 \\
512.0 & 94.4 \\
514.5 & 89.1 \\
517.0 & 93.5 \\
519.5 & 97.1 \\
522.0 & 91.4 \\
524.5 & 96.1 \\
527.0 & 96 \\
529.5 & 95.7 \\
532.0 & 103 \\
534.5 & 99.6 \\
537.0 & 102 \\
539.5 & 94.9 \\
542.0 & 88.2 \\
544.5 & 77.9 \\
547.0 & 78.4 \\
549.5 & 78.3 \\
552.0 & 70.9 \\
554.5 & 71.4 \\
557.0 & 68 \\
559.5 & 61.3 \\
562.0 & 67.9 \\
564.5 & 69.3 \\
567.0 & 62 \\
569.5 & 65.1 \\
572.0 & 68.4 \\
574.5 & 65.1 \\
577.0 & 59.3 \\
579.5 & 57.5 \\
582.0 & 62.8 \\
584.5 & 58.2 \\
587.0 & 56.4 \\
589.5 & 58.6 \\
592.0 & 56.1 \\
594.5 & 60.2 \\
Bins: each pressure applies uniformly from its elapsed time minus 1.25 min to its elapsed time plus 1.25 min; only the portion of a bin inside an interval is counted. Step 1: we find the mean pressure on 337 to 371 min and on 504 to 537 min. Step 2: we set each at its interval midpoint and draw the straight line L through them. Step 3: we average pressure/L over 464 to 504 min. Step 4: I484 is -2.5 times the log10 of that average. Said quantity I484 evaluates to 0.12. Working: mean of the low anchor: 78.2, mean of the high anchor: 95.4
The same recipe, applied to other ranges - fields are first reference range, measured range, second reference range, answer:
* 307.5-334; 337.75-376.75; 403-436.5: 0.240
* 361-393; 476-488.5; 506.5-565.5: 0.148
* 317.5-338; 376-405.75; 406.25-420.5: 0.102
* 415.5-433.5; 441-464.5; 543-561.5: 0.193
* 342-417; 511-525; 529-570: -0.145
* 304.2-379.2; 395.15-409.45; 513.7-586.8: -0.181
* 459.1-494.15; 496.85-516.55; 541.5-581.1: -0.166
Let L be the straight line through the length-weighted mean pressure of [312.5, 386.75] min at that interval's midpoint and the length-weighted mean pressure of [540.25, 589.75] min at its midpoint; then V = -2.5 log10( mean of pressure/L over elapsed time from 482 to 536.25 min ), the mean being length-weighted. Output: -0.234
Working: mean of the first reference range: 87.3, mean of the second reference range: 67.7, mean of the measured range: 90.1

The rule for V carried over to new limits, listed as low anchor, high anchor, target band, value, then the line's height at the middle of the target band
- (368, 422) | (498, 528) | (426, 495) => 0.07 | 97.5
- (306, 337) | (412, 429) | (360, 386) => 0.14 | 108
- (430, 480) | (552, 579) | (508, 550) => -0.23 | 74.9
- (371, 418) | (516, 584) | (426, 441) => -0.16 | 96.5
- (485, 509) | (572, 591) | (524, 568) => -0.16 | 70.7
